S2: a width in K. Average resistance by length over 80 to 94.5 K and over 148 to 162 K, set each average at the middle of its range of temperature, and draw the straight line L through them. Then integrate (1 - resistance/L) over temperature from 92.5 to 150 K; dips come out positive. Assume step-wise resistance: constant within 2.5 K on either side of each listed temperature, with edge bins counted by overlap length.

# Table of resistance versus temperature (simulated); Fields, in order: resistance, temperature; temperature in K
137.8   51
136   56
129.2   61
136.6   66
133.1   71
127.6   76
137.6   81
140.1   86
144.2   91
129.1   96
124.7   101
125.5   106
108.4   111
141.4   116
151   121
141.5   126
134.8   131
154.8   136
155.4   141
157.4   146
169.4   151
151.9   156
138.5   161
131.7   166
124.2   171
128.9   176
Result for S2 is 3.26 K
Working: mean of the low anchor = 140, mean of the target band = 139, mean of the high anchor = 155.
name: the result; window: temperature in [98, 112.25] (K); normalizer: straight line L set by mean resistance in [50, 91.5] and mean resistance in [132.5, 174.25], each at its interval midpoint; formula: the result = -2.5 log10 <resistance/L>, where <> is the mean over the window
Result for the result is 0.16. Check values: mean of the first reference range 135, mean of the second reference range 147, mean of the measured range 121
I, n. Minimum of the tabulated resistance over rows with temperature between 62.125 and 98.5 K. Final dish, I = 127.6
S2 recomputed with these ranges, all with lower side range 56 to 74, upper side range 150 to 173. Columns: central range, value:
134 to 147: -1.5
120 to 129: -0.4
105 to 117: 1.3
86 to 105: 0.4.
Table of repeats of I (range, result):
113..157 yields 134.8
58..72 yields 129.2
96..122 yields 108.4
